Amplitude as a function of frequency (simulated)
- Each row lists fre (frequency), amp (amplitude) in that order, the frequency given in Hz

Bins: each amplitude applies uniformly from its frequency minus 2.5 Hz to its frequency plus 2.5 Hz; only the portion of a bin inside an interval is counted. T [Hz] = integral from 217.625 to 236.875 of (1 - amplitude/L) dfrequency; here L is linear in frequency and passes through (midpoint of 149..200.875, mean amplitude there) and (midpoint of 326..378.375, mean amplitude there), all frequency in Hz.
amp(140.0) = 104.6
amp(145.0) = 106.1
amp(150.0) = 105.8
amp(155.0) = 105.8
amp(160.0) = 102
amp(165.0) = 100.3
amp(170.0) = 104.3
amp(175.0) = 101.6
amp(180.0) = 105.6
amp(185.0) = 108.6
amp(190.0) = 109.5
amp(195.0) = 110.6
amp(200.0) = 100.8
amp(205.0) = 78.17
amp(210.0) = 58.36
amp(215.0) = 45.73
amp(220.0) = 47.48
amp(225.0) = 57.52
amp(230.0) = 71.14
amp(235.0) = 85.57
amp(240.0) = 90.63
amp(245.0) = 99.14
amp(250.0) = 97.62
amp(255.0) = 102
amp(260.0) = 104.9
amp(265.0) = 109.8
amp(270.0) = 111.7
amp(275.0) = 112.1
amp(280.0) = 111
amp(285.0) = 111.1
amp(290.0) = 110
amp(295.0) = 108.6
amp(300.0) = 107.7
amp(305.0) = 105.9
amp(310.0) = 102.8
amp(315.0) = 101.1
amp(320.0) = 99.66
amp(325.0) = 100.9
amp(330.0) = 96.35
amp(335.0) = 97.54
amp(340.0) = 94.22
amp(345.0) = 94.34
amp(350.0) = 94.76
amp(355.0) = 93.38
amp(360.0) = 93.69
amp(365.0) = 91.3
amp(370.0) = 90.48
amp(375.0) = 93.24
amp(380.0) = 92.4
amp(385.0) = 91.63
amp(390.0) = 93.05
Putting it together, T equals 7.0 Hz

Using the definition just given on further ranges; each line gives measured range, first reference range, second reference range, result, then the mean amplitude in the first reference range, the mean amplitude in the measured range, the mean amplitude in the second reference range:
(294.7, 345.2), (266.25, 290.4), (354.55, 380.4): 0.8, 111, 101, 92.3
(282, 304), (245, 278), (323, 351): -1.6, 106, 109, 96.4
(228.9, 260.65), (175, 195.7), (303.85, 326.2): 3.5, 108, 93.3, 102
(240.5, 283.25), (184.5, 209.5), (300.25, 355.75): -3.2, 97.5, 105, 98.8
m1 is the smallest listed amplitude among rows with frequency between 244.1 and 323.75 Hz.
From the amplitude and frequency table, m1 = 97.62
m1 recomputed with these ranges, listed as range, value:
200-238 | 45.73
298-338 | 96.35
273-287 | 111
